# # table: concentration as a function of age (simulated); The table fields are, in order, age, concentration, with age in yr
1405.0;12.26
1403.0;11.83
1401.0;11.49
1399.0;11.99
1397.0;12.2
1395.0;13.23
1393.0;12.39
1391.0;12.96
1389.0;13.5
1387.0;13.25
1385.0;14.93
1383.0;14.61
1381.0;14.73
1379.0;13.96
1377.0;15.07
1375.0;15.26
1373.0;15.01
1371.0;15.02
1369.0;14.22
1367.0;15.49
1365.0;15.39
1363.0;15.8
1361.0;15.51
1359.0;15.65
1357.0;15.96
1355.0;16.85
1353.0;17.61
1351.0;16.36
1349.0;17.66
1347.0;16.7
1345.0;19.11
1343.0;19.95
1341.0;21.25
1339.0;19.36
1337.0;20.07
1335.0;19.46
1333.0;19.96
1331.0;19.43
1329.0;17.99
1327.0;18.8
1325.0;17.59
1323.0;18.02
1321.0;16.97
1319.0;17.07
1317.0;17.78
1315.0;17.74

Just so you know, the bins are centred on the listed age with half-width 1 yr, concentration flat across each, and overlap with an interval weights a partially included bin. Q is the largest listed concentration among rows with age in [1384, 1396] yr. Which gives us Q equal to 14.93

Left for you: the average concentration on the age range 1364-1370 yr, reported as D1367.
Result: 15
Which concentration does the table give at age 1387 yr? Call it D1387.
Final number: 13.25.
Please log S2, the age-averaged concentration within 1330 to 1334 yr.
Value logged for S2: 19.7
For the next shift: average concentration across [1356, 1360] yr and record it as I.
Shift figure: 15.8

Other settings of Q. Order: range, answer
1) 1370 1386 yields 15.26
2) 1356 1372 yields 15.96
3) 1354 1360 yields 16.85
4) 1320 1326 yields 18.02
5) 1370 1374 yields 15.02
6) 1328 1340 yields 20.07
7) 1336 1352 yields 21.25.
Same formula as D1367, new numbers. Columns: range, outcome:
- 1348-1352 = 17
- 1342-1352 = 18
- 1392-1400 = 12.5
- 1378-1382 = 14.3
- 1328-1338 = 19.4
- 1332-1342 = 20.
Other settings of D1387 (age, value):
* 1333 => 19.96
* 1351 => 16.36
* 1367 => 15.49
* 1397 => 12.2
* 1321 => 16.97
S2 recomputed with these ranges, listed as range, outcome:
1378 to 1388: 14.3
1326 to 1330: 18.4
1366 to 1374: 14.9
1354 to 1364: 16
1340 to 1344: 20.6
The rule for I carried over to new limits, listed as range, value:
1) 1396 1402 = 11.9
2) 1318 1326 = 17.4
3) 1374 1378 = 15.2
